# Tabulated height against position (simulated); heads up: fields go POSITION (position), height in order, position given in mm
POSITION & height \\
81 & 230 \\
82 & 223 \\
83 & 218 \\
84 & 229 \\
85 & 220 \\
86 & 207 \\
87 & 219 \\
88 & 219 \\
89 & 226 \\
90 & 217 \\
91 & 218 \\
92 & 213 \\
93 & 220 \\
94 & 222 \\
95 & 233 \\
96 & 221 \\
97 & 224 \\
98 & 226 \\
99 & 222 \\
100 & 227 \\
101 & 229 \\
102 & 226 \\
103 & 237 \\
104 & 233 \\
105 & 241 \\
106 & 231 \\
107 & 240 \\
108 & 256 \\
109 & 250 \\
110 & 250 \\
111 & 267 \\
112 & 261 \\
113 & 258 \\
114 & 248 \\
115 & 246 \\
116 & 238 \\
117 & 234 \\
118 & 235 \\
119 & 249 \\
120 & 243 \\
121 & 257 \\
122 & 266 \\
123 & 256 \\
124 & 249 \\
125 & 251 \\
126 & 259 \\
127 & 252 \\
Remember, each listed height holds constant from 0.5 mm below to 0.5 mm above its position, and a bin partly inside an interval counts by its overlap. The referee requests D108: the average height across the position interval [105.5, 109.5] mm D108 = 244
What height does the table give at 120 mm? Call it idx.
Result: 243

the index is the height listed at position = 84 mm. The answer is 229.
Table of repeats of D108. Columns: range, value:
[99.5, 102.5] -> 227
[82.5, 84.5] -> 224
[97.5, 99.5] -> 224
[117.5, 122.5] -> 250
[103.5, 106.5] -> 235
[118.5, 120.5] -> 246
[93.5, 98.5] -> 225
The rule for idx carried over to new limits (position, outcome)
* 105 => 241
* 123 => 256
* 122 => 266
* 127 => 252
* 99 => 222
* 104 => 233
